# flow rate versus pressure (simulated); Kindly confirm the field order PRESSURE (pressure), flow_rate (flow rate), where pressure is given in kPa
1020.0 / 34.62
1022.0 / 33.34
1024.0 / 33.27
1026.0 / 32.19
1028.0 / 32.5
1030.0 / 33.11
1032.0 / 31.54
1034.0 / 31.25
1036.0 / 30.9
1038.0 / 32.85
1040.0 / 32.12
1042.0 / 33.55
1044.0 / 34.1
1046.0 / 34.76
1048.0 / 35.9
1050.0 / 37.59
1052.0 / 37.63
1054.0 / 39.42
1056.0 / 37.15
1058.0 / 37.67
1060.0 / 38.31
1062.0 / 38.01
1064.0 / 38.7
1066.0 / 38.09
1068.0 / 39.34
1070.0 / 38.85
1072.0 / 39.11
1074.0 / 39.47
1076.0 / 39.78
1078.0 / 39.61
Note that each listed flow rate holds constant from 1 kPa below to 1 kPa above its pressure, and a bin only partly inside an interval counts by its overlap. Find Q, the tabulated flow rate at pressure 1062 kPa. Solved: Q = 38.01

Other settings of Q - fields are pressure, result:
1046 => 34.76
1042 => 33.55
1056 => 37.15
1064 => 38.7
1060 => 38.31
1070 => 38.85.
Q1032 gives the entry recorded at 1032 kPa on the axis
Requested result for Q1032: 31.54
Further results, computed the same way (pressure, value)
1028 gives 32.5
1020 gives 34.62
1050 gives 37.59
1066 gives 38.09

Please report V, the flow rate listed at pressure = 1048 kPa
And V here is 35.9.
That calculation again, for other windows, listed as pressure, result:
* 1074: 39.47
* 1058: 37.67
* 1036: 30.9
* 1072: 39.11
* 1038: 32.85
